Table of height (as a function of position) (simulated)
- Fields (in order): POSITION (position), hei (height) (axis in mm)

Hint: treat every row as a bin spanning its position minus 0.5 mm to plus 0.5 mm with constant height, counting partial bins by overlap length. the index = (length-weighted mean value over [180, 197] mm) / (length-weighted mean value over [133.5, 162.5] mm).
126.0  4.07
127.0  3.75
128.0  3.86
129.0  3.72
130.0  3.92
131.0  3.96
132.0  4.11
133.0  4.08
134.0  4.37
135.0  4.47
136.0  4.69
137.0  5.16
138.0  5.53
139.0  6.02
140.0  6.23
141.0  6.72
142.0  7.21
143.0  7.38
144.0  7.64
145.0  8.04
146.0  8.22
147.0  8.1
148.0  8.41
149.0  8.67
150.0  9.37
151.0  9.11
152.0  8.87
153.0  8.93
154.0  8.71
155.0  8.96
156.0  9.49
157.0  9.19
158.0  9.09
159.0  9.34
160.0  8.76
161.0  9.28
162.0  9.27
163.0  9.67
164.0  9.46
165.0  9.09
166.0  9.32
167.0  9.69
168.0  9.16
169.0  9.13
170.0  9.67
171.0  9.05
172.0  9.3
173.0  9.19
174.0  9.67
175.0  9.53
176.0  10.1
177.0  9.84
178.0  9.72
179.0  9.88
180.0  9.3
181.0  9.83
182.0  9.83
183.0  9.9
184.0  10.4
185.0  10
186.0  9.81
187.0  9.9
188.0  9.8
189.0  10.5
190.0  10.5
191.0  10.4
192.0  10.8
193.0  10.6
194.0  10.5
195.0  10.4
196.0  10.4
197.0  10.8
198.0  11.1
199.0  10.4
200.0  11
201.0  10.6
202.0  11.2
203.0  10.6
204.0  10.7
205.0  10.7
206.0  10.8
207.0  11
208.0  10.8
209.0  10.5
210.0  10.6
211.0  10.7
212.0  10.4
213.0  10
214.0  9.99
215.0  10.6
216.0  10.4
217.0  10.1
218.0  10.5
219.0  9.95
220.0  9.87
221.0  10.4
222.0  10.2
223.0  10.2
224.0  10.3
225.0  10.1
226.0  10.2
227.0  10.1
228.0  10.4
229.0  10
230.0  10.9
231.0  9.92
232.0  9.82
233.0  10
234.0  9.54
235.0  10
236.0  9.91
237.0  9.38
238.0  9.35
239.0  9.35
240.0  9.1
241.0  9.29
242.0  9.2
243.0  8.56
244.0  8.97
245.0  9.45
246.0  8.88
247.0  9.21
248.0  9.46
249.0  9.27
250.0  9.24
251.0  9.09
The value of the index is 1.3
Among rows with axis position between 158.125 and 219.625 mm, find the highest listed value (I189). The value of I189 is 11.2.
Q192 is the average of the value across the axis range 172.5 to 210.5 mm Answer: 10.3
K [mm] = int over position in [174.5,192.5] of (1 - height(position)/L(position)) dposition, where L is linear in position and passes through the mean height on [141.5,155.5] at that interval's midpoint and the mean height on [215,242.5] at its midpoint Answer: -1.8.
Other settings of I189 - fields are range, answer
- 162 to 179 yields 10.1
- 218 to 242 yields 10.9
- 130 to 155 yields 9.37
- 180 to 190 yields 10.5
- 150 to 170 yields 9.69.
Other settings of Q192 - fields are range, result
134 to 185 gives 8.6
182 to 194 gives 10.2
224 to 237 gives 10.1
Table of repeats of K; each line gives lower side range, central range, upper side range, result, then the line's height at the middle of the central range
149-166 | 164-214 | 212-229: -2.33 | 9.68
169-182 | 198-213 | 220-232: -1.13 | 9.96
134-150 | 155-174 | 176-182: -1.54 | 8.61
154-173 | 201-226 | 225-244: -2.25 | 9.58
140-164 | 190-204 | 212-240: -1.77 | 9.48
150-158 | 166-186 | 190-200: 0.52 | 9.89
